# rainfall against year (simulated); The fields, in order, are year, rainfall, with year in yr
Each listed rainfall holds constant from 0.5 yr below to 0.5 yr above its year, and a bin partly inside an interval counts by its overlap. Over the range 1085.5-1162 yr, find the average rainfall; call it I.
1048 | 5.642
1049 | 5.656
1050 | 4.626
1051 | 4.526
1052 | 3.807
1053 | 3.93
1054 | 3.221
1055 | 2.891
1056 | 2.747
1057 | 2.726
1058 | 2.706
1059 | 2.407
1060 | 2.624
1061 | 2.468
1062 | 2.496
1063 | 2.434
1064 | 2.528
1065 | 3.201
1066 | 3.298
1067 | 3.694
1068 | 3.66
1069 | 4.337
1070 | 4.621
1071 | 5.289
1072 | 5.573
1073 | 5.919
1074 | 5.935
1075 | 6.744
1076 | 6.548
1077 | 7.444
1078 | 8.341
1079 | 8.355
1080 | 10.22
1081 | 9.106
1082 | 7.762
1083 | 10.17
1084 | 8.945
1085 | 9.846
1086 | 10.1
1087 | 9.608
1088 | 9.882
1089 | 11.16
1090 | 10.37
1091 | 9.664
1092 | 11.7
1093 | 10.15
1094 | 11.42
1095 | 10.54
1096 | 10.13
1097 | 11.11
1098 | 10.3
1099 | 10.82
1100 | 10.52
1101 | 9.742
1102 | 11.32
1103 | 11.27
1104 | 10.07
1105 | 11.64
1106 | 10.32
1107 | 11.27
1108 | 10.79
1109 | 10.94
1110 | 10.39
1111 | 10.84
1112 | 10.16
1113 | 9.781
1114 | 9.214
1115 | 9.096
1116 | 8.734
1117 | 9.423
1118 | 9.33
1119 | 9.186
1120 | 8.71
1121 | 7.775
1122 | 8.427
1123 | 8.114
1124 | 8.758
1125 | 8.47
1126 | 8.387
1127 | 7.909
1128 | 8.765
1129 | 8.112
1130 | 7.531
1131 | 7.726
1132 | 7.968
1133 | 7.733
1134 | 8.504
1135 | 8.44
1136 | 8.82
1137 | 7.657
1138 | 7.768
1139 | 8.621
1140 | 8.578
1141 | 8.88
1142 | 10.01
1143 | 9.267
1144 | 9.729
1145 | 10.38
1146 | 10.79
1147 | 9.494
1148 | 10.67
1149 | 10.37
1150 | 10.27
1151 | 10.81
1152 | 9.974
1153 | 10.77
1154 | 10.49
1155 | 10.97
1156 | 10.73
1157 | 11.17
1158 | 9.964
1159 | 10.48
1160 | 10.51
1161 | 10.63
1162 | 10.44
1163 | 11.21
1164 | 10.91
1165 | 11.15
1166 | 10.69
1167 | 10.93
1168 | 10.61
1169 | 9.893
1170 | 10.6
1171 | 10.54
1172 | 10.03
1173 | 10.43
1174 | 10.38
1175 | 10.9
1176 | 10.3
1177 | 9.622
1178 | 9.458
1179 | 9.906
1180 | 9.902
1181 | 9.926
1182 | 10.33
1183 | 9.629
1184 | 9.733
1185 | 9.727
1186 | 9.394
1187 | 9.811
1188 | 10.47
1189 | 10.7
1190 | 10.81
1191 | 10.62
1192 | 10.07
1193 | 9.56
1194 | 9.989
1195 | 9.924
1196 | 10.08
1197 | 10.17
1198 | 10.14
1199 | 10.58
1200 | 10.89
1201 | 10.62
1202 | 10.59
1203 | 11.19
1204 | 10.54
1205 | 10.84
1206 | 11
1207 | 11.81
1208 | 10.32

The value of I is 9.74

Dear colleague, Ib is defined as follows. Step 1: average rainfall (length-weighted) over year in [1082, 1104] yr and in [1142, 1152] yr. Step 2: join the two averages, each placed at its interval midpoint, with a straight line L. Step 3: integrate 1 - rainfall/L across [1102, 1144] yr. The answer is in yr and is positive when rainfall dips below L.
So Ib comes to 4.6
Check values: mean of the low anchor 10.3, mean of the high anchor 10.2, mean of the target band 9.14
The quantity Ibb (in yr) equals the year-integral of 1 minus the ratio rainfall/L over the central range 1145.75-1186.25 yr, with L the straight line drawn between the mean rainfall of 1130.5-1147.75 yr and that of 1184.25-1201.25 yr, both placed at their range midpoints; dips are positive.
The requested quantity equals -3.6 yr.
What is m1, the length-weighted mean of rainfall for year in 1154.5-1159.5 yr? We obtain 10.7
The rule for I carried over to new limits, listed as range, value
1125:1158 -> 9.29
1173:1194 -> 10.1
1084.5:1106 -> 10.5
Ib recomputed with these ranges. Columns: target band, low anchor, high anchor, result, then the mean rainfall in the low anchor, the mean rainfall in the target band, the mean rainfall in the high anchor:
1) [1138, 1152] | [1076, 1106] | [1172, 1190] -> 0.38 yr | 10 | 9.77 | 10.1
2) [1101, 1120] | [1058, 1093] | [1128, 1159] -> -4.97 yr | 6.65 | 10.2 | 9.41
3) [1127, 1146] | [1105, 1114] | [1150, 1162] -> 3.49 yr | 10.5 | 8.62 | 10.6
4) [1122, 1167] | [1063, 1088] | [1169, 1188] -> -2.78 yr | 6.7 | 9.52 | 10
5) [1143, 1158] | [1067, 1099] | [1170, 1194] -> -1.28 yr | 8.51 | 10.4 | 10.1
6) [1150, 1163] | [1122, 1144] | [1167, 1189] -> -1.81 yr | 8.41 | 10.6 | 10.1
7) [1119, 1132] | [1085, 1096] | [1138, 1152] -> 2.27 yr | 10.4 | 8.25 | 9.77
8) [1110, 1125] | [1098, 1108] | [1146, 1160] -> 2.17 yr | 10.8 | 9.13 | 10.5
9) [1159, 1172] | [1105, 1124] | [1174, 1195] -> -0.93 yr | 9.62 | 10.6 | 10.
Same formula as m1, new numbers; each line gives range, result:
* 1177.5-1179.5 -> 9.68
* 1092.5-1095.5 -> 10.7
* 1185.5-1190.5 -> 10.2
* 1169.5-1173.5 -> 10.4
